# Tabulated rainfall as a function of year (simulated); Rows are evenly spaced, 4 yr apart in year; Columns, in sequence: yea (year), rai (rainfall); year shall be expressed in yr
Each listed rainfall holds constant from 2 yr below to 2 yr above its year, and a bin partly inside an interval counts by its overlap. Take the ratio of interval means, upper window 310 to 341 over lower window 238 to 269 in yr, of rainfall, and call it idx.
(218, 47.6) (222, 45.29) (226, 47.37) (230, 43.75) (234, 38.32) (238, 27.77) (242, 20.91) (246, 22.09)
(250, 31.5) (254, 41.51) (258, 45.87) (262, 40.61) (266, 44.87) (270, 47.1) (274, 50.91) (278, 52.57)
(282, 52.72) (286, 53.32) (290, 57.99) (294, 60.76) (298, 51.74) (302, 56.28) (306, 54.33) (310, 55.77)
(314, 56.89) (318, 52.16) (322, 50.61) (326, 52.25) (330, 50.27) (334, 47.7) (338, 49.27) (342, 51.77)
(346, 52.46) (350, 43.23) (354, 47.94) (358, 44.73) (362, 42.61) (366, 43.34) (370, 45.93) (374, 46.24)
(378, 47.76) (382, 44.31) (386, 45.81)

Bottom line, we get 1.47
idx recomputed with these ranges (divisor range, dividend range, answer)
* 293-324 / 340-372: 0.85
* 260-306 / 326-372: 0.92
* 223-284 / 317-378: 1.18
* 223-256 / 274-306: 1.59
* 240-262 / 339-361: 1.44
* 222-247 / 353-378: 1.30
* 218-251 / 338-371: 1.31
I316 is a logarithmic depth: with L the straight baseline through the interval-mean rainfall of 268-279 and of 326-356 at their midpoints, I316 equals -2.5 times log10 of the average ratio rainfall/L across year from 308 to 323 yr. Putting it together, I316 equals -0.10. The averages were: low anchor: 50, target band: 54.1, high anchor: 49.2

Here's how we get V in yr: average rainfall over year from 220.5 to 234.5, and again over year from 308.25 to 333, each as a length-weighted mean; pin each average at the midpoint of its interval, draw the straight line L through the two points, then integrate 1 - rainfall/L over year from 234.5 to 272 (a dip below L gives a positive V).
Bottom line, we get 8.7 yr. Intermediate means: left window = 44.2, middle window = 35.9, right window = 52.7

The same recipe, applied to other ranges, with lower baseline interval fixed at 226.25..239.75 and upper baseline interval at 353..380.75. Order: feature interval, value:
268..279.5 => -2.8 yr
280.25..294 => -4.8 yr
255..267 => -1.2 yr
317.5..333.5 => -2.9 yr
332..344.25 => -1.6 yr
